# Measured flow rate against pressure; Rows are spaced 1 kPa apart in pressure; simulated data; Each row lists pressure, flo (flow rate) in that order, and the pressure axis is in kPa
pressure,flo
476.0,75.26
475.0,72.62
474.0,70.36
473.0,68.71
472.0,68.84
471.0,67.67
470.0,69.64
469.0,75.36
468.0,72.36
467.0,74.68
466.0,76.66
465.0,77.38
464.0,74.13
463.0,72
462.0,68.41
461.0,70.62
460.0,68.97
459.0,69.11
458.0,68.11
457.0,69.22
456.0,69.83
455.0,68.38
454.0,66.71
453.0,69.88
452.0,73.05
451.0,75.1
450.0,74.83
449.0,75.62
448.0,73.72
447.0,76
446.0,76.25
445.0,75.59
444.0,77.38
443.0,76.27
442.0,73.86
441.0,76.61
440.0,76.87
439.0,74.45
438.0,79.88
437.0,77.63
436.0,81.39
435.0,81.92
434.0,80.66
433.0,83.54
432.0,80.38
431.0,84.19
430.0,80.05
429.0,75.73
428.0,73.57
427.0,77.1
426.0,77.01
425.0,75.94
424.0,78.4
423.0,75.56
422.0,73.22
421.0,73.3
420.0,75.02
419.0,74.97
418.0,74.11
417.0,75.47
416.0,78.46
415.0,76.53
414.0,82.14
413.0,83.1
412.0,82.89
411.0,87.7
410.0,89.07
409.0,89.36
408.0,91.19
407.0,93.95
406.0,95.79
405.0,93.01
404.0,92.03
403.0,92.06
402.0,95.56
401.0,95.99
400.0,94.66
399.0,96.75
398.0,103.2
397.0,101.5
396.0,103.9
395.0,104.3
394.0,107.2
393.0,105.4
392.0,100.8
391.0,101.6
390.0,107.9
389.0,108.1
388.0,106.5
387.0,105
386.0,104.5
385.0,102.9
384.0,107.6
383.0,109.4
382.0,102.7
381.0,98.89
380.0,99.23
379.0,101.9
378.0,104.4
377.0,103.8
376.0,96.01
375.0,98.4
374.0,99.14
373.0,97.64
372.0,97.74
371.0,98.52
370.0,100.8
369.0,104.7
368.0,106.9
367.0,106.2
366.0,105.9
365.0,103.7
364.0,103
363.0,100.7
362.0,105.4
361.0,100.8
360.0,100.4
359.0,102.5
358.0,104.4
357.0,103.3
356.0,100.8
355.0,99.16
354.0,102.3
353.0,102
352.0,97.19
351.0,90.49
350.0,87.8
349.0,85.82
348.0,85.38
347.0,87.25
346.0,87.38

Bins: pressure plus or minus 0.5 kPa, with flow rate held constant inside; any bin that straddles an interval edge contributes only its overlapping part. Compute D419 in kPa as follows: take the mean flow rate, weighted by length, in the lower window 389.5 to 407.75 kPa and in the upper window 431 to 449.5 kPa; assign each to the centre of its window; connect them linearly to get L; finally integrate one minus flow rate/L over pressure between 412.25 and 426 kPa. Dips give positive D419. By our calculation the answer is 1.8 kPa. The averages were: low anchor 99.1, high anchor 77.8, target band 76.8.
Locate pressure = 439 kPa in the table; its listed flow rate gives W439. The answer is 74.45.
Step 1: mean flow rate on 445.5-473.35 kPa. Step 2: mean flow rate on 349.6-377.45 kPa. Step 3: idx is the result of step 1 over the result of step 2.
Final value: 0.7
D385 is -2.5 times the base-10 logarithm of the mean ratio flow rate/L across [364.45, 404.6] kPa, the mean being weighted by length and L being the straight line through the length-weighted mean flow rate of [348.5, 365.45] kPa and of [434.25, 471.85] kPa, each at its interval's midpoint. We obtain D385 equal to -0.11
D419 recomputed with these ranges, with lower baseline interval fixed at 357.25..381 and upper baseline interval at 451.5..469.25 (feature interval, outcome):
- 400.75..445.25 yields 1.4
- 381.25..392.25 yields -1.1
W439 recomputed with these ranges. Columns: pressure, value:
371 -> 98.52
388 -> 106.5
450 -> 74.83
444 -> 77.38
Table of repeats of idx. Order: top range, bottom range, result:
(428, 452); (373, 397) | 0.75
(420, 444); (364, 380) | 0.76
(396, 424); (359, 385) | 0.85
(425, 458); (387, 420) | 0.81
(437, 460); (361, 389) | 0.72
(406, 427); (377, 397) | 0.77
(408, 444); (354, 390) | 0.77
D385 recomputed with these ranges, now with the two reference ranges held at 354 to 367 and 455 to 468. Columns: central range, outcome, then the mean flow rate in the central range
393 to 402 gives -0.11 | 101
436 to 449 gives 0.01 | 76.4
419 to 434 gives 0.07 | 77.4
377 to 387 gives -0.08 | 104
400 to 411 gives -0.05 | 92.7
